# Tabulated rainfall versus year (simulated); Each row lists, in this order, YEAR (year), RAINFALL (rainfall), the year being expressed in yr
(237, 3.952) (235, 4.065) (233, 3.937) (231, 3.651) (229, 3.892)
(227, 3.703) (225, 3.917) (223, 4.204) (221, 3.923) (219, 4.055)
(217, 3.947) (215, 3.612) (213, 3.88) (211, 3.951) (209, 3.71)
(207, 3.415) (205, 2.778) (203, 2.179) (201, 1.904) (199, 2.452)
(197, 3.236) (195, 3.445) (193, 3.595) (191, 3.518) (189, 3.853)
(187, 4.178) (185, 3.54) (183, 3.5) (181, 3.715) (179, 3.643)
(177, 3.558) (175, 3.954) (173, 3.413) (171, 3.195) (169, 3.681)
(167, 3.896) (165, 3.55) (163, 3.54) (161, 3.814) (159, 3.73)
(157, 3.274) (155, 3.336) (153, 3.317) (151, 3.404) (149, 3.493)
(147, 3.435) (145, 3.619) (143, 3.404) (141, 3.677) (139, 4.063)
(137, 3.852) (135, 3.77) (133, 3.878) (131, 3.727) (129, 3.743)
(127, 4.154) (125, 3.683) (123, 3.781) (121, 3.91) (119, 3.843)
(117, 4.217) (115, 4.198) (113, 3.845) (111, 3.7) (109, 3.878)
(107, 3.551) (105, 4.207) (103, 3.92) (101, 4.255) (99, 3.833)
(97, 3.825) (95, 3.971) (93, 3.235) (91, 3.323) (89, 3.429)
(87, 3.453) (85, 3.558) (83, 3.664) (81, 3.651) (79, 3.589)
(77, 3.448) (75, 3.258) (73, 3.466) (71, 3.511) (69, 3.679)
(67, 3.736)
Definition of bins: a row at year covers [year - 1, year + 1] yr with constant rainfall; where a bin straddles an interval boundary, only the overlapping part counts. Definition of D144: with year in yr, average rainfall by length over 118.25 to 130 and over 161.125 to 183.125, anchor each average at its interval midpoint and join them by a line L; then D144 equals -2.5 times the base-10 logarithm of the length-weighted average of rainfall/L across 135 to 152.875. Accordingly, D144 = 0.04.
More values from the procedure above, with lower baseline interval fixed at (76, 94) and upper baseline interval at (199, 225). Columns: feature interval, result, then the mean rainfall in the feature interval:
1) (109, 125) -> -0.13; 3.91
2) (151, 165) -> -0.01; 3.5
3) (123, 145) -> -0.10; 3.79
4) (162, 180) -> -0.05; 3.6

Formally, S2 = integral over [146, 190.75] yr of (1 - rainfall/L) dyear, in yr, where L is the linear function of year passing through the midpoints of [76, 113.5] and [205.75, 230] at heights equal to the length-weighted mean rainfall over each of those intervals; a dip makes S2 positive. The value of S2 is 2.3 yr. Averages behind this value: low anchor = 3.7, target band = 3.59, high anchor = 3.84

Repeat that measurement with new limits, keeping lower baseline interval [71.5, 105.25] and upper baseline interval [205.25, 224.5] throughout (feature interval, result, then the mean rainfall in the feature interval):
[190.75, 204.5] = 3.4 yr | 2.87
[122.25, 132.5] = -0.4 yr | 3.82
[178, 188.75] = 0.1 yr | 3.72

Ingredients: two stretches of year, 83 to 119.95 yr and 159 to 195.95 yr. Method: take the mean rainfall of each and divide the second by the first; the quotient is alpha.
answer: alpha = 0.96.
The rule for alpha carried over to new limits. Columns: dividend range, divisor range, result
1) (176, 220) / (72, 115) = 0.93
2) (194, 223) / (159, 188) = 0.92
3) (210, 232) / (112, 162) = 1.04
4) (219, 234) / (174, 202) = 1.14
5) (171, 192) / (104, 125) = 0.94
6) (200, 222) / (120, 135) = 0.89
